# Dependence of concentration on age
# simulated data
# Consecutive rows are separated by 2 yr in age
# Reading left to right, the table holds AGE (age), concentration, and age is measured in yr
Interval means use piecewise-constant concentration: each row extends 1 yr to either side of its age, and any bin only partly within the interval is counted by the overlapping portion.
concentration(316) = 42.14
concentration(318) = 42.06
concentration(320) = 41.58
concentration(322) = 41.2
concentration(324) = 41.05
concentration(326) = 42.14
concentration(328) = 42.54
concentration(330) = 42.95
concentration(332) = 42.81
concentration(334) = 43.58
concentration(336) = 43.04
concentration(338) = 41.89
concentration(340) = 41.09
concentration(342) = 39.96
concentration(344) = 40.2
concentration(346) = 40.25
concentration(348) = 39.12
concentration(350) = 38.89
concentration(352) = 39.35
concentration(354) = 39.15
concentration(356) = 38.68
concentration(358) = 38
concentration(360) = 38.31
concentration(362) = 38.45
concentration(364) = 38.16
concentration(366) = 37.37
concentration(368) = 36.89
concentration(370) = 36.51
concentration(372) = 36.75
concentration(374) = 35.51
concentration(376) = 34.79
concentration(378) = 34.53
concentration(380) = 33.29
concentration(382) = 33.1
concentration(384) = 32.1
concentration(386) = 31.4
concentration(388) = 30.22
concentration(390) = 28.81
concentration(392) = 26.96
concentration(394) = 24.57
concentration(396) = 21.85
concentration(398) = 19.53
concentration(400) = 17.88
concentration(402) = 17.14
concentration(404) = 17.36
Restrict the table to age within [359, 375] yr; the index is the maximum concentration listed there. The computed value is 38.45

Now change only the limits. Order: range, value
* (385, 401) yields 31.4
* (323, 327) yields 42.14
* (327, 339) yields 43.58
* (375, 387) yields 34.79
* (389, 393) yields 28.81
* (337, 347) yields 41.89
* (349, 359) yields 39.35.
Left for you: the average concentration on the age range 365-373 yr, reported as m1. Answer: 36.9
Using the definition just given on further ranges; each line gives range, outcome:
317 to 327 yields 41.6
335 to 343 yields 41.5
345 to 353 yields 39.4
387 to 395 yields 27.6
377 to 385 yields 33.3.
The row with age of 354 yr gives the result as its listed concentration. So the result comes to 39.15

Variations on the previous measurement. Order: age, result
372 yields 36.75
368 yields 36.89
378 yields 34.53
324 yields 41.05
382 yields 33.1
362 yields 38.45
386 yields 31.4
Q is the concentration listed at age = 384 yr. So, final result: 32.1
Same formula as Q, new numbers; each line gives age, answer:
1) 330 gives 42.95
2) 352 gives 39.35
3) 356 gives 38.68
